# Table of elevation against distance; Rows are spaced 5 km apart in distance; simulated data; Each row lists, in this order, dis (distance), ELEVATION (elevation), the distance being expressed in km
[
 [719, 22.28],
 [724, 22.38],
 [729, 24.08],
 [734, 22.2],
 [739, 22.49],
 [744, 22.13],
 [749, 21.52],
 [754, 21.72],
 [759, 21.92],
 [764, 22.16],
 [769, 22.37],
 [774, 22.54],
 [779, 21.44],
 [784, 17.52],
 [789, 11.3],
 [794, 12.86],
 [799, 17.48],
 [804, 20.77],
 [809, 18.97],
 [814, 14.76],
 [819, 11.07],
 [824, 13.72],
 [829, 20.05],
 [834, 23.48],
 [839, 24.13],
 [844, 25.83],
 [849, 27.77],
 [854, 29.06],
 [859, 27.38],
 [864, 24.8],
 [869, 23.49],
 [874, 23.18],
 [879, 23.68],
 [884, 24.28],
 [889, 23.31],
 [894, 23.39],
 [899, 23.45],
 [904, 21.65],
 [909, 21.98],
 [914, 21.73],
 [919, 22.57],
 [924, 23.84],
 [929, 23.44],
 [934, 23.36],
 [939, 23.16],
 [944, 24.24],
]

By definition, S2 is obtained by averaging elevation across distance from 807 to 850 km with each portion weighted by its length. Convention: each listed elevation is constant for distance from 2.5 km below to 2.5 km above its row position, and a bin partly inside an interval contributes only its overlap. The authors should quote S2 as 19.7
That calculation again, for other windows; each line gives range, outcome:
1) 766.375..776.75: 22.4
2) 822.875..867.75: 24.3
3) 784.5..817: 16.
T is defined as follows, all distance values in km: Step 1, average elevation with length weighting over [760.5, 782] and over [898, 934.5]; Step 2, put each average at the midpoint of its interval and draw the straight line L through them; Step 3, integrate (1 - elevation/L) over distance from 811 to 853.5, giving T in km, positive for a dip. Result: 3.4 km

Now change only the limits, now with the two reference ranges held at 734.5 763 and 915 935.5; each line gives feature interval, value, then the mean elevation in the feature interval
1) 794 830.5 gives 9.9 km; 16.3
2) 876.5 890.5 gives -0.5 km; 23.8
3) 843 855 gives -2.6 km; 27.6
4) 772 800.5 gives 6.6 km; 17.1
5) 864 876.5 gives -0.4 km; 23.6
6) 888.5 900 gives -0.2 km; 23.4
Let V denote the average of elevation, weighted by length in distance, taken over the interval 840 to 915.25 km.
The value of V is 24.4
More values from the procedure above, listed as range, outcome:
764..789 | 20.1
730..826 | 19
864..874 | 23.7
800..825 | 16.1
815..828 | 13.6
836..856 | 26.6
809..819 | 14.9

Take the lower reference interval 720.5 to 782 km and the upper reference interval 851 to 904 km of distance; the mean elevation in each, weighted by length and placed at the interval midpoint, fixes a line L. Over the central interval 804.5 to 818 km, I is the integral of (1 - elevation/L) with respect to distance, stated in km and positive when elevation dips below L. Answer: 3.8 km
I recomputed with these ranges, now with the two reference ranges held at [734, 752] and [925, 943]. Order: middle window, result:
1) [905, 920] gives 0.8 km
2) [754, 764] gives 0.1 km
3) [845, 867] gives -4.0 km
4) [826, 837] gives 0.6 km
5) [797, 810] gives 1.9 km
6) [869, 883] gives -0.3 km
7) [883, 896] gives -0.3 km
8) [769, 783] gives 0.4 km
